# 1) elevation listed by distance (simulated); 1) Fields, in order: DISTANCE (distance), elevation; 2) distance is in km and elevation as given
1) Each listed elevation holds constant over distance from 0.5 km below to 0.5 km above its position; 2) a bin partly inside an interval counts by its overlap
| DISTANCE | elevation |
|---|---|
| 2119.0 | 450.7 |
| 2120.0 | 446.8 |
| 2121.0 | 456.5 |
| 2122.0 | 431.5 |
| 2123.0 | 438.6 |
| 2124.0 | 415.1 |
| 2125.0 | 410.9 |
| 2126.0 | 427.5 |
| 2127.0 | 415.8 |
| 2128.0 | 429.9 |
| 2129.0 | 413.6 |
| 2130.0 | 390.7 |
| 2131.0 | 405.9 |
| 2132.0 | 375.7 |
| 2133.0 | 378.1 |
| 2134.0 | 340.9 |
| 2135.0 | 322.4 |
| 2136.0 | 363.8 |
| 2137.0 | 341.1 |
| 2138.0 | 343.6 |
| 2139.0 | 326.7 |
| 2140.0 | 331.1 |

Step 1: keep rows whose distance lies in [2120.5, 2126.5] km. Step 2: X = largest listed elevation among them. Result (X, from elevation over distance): 456.5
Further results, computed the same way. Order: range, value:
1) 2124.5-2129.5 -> 429.9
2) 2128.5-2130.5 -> 413.6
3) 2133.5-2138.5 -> 363.8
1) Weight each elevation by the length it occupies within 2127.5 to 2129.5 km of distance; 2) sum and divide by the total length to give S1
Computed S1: 422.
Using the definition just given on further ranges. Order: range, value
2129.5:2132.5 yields 391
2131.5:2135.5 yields 354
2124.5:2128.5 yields 421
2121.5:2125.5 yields 424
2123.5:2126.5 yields 418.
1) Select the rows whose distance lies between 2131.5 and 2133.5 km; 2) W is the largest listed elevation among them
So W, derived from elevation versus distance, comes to 378.1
